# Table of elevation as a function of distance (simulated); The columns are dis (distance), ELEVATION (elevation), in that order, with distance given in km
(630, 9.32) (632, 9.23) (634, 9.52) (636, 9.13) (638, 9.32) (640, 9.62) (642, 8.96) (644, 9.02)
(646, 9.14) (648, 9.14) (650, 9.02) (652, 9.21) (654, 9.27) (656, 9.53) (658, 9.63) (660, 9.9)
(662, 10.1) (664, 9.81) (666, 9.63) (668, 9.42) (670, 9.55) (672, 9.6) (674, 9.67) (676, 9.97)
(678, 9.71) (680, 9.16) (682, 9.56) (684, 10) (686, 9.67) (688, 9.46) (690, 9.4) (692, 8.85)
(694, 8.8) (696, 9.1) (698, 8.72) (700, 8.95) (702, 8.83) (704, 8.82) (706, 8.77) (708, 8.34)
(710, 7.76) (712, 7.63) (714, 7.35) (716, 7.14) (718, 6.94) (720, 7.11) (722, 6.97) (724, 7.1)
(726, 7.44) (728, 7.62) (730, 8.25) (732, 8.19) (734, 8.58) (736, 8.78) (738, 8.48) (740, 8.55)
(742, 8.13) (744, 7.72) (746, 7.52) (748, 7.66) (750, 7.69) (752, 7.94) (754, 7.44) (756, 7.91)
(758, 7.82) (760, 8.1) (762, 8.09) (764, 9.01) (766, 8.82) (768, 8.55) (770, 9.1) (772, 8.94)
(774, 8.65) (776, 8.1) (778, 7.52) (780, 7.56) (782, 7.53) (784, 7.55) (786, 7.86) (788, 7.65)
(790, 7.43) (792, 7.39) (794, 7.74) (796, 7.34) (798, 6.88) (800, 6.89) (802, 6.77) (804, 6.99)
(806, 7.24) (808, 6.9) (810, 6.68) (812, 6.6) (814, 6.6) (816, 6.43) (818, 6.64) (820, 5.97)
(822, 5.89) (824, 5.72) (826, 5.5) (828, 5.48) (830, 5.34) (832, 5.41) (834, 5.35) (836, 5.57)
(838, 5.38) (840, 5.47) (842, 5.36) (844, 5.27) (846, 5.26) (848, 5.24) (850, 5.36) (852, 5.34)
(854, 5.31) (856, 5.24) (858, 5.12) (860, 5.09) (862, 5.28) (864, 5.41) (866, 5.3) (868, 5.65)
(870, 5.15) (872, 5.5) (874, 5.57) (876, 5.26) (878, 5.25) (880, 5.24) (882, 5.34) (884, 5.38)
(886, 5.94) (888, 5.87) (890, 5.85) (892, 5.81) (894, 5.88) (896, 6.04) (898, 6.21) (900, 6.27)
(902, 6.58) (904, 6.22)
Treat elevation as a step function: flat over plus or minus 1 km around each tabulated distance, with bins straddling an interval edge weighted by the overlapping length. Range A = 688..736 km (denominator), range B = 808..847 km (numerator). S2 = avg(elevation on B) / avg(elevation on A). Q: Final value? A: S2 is 0.71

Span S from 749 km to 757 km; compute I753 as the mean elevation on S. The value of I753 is 7.75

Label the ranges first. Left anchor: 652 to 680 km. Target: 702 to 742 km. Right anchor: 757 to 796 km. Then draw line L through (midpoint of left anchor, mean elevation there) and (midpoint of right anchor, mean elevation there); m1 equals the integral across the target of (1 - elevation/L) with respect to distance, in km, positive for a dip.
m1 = 4.2 km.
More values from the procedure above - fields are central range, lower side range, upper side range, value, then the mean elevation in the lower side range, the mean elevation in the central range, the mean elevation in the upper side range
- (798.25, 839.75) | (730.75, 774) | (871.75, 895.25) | 4.45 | 8.25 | 6.17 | 5.58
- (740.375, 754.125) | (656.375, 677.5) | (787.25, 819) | 0.57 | 9.72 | 7.78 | 7.01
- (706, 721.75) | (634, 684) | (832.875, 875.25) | 1.50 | 9.47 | 7.53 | 5.34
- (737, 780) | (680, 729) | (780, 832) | -3.83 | 8.36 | 8.16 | 6.75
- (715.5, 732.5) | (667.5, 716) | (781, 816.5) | 2.08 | 9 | 7.4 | 7.15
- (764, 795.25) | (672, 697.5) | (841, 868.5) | -4.02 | 9.44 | 8.05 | 5.3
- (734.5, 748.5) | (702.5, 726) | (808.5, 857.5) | -1.85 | 7.65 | 8.15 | 5.69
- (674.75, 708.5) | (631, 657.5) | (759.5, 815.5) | -1.85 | 9.25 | 9.2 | 7.65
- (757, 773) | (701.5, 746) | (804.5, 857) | -3.29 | 7.91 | 8.55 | 5.8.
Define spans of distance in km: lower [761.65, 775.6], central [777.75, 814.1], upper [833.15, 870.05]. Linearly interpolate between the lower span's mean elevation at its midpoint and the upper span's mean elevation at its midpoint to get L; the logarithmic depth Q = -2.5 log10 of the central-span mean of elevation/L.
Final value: 0.06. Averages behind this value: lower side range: 8.74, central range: 7.23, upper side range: 5.33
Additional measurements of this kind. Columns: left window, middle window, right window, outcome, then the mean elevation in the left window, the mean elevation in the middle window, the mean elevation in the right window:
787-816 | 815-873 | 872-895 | 0.148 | 7.06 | 5.48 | 5.58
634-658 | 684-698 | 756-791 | -0.046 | 9.24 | 9.23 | 8.13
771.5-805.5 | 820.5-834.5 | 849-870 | 0.141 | 7.55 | 5.55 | 5.3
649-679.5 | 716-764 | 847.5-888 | 0.022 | 9.59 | 7.84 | 5.36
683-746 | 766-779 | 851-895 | -0.173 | 8.29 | 8.5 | 5.44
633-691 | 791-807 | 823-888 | -0.090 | 9.49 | 7.16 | 5.39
